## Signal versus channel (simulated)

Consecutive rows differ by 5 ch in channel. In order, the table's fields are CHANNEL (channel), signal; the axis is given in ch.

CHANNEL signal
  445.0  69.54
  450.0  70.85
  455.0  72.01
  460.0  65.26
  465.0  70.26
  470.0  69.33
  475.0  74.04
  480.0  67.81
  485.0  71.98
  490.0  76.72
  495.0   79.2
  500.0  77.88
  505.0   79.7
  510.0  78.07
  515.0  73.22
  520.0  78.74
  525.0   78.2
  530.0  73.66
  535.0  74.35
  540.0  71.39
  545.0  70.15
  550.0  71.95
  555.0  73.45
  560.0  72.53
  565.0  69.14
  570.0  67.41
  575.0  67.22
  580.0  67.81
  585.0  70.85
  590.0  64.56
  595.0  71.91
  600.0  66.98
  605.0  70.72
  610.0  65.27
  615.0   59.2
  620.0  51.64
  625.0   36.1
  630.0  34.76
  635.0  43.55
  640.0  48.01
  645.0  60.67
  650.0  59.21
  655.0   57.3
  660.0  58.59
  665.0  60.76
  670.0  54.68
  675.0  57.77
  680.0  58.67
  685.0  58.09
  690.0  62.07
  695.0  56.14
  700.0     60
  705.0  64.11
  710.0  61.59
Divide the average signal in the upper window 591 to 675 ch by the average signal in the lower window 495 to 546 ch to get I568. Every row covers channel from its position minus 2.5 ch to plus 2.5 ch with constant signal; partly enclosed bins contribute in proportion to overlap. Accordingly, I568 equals 0.74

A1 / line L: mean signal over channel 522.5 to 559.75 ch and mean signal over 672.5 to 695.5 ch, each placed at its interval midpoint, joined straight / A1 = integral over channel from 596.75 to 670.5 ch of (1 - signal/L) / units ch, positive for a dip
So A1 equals 9.8 ch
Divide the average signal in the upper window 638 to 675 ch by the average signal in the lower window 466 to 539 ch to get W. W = 0.76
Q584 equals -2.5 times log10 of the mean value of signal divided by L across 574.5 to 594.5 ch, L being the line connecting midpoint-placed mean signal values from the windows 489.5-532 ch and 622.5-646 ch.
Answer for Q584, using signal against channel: -0.19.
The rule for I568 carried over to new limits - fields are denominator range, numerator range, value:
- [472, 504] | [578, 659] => 0.78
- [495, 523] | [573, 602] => 0.88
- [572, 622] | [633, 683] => 0.85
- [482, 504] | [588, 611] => 0.89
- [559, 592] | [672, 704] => 0.86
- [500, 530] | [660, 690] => 0.76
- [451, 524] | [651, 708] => 0.80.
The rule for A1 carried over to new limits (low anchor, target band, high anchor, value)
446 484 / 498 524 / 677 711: -3.66 ch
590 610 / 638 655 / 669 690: 1.63 ch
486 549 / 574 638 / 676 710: 8.48 ch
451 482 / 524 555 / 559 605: -1.76 ch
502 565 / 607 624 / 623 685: 0.79 ch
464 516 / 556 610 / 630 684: -4.45 ch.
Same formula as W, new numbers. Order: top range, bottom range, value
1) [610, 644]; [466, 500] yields 0.65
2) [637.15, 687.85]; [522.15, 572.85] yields 0.79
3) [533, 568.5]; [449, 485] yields 1.02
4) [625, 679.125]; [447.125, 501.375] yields 0.73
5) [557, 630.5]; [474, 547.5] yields 0.84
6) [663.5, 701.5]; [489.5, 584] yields 0.79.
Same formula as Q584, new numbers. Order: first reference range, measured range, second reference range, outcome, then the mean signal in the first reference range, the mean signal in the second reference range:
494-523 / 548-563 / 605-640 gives -0.10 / 77.7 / 50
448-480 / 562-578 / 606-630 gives -0.18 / 70.1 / 52.3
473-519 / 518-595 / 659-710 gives -0.02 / 75.5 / 59.2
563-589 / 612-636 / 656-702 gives 0.37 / 68.2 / 58.5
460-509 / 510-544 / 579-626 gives -0.07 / 73.8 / 63.2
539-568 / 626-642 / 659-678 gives 0.44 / 71.4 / 57.9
